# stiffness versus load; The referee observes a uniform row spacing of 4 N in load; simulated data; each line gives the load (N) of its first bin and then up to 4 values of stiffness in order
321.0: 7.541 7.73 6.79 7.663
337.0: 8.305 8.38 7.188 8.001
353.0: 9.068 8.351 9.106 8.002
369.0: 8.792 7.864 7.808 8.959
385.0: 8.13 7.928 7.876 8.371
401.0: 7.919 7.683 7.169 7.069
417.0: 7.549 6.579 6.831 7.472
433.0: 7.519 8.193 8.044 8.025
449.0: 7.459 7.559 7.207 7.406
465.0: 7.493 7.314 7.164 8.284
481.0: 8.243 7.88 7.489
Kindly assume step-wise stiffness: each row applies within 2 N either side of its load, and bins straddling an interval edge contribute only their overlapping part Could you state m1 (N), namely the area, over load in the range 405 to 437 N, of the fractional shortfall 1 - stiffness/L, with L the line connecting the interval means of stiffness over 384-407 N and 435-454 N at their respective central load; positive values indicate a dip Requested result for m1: 2.65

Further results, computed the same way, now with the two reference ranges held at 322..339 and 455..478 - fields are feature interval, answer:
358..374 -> -1.90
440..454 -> -0.56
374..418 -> -1.95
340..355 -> -1.08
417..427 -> 0.84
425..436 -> 0.07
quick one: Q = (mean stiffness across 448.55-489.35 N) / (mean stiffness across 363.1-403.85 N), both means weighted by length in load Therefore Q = 0.93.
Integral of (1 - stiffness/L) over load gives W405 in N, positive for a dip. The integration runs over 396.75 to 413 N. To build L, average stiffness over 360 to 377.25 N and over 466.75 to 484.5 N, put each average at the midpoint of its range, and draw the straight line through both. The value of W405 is 1.0 N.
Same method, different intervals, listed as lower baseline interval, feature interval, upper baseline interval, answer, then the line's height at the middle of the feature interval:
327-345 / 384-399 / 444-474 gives -0.9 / 7.59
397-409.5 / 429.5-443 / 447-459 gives -0.6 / 7.53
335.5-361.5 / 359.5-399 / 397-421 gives -2.0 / 7.88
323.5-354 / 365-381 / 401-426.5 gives -1.4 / 7.56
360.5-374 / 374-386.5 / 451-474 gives 0.0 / 8.27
